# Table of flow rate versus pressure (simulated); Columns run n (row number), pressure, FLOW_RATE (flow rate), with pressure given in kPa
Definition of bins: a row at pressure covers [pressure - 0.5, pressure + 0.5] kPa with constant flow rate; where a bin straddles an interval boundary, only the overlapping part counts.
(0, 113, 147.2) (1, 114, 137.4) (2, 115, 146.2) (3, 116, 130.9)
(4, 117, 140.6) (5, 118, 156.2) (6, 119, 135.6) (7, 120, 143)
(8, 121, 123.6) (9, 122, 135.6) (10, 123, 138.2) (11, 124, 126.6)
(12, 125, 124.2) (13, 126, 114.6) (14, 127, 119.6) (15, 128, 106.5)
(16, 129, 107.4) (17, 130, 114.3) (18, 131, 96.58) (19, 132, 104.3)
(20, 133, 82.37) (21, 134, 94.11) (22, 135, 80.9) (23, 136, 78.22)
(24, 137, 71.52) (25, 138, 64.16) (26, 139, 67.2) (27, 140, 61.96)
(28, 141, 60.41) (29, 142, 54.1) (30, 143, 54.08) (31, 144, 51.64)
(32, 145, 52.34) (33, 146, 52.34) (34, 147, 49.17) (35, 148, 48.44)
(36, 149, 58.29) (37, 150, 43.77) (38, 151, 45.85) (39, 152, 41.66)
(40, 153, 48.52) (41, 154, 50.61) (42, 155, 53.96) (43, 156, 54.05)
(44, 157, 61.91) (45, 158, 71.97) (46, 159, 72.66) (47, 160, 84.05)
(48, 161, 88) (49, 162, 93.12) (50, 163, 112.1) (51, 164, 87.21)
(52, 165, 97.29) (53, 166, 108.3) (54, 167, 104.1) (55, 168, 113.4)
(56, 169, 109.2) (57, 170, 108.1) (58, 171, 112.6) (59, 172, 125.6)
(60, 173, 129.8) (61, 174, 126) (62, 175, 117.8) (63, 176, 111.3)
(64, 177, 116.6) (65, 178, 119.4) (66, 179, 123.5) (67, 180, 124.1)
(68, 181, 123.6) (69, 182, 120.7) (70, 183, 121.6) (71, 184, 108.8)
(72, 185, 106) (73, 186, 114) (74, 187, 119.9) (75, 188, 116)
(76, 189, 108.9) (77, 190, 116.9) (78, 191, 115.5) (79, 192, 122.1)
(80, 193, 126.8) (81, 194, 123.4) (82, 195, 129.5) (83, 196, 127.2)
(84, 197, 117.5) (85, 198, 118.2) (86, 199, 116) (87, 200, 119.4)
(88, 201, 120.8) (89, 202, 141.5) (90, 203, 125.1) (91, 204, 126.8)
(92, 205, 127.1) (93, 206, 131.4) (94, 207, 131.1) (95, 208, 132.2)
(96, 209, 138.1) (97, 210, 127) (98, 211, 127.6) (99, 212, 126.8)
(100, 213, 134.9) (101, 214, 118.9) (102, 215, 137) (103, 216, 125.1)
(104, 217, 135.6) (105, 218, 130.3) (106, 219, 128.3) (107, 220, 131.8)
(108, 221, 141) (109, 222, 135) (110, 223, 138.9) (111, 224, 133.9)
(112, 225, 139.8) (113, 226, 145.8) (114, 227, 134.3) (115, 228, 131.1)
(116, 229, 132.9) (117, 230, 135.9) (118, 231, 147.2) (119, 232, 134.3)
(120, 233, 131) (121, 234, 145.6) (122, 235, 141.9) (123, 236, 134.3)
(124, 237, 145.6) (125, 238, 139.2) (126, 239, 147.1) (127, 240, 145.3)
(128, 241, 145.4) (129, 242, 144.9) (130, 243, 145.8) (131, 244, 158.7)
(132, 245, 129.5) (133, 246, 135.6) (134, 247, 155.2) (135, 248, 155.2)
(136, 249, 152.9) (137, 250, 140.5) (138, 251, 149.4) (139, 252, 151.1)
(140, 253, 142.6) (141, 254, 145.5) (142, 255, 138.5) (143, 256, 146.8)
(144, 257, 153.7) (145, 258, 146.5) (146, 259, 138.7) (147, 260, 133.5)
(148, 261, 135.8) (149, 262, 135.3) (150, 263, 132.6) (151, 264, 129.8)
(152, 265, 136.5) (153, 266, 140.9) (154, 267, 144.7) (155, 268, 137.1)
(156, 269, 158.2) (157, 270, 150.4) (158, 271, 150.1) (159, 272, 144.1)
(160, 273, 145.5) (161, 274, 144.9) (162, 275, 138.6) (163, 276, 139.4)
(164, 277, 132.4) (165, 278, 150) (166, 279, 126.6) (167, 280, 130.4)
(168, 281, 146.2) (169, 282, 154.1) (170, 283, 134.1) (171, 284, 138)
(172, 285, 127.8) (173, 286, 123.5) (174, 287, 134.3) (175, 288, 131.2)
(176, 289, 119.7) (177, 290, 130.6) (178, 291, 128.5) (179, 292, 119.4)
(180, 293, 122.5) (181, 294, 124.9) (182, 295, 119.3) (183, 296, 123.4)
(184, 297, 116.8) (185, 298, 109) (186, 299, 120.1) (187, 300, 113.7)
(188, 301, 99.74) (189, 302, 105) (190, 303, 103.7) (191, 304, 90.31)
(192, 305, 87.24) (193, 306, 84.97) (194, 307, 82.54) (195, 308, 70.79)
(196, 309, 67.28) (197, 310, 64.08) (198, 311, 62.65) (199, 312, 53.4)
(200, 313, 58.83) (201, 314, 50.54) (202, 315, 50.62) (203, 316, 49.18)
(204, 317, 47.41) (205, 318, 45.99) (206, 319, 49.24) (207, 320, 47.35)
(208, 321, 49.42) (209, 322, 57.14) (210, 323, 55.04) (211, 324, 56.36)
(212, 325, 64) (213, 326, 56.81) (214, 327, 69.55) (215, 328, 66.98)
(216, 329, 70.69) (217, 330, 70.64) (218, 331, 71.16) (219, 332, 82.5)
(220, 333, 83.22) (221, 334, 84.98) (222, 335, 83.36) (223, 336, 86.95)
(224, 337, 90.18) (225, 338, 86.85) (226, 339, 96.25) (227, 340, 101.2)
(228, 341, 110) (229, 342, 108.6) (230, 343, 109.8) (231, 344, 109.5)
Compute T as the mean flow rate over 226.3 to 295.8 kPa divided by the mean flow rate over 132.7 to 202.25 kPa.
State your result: 1.49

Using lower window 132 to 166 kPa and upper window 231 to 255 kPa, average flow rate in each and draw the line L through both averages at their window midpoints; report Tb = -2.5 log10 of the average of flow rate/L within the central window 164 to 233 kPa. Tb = -0.17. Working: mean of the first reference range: 67.5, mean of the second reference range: 144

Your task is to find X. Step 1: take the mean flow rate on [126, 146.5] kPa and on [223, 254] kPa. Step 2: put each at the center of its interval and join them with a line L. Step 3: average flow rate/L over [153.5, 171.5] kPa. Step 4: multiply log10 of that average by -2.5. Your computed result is 0.10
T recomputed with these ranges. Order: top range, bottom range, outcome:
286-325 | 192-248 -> 0.65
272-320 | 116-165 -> 1.23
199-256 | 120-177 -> 1.57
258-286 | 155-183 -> 1.35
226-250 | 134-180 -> 1.75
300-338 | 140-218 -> 0.68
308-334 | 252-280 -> 0.43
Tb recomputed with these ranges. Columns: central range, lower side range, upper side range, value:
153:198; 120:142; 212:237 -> 0.10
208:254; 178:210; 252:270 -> -0.05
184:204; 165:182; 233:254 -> 0.04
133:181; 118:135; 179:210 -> 0.40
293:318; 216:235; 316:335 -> -0.09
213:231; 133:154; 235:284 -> -0.16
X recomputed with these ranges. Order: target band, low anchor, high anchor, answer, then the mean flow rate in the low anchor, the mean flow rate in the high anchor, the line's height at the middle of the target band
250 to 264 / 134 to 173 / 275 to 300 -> -0.212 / 74.5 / 129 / 117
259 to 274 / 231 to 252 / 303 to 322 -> -0.221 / 144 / 62.8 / 115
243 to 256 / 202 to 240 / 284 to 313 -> -0.183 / 135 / 105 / 124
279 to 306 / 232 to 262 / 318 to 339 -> -0.178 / 144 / 69.2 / 102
